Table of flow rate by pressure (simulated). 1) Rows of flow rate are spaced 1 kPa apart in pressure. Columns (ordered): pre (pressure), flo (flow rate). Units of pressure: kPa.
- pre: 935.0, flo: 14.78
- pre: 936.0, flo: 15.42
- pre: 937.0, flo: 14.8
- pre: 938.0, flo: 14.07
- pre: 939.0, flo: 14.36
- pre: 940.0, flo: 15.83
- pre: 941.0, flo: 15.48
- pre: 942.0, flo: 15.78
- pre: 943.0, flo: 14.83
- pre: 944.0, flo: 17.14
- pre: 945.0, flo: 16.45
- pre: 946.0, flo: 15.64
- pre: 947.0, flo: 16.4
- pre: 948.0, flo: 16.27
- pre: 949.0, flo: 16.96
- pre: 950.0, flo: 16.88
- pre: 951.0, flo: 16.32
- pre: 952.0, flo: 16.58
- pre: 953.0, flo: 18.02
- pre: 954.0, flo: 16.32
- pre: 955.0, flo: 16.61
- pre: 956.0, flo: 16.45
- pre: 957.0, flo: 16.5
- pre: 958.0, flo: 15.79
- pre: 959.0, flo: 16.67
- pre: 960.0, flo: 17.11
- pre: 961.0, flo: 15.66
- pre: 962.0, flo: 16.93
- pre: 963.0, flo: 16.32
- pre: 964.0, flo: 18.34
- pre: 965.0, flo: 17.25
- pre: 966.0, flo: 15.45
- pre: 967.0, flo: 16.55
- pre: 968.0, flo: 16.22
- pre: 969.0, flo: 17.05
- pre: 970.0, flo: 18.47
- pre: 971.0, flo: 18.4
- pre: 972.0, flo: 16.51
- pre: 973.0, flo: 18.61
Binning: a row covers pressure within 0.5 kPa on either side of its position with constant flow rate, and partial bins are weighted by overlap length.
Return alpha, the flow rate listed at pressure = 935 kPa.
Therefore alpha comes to 14.78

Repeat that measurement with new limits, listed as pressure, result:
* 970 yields 18.47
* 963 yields 16.32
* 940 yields 15.83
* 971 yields 18.4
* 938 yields 14.07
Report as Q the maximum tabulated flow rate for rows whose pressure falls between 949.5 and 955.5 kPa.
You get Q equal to 18.02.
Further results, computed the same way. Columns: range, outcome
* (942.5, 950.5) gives 17.14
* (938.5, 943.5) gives 15.83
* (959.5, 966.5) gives 18.34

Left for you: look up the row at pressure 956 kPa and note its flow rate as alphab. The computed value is 16.45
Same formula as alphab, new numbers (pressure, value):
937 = 14.8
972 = 16.51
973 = 18.61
